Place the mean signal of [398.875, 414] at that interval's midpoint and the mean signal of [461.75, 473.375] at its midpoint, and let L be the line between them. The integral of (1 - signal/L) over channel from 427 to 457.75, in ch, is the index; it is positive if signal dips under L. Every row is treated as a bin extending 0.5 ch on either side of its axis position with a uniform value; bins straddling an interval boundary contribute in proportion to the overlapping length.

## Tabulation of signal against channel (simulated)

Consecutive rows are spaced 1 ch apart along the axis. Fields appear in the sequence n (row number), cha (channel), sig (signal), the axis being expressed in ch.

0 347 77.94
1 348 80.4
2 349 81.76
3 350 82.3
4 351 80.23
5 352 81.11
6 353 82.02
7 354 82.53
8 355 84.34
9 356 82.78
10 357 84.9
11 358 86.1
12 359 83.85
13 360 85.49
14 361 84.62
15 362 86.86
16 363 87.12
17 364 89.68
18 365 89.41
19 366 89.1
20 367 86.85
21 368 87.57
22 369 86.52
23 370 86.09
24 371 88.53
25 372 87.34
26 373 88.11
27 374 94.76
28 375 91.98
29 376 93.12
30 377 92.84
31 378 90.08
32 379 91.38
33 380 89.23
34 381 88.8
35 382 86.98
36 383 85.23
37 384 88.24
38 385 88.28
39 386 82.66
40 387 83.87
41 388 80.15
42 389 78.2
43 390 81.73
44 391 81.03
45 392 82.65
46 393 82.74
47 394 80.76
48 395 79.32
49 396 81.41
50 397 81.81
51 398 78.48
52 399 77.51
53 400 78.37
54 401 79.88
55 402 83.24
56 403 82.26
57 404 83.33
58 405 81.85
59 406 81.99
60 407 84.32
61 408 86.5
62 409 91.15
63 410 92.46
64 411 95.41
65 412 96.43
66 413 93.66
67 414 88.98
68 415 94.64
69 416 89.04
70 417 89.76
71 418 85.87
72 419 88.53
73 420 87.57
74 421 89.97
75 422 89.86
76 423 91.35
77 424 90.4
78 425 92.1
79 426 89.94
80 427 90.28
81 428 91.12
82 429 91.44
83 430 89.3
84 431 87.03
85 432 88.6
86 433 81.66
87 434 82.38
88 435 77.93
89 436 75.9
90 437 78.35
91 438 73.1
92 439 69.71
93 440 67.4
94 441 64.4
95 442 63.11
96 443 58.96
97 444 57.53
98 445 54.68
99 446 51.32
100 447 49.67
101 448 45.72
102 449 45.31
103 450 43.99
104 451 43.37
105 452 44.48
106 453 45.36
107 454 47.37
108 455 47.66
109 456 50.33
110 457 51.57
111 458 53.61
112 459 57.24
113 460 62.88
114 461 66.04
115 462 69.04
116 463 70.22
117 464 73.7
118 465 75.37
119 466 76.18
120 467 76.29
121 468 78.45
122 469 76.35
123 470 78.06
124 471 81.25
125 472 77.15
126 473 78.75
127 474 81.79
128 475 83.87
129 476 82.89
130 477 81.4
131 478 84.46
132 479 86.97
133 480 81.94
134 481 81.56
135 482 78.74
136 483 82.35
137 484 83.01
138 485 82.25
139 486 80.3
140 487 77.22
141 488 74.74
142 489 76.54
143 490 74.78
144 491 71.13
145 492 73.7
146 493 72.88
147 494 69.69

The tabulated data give 6.2 ch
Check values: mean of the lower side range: 86.2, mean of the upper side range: 76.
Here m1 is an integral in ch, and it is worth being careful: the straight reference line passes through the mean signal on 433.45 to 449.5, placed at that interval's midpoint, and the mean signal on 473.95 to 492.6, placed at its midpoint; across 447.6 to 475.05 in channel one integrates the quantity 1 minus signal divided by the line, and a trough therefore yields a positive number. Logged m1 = 3.25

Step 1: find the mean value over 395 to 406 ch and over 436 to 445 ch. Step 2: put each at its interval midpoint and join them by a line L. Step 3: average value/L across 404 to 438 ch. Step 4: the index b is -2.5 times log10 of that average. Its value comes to -0.19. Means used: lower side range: 80.8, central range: 87.8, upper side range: 66.4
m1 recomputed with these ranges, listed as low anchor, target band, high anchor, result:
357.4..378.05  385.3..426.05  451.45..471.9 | -3.77 ch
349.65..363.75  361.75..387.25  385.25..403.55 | -1.84 ch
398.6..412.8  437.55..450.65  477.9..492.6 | 4.04 ch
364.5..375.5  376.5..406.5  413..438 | 1.62 ch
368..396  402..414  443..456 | -2.75 ch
